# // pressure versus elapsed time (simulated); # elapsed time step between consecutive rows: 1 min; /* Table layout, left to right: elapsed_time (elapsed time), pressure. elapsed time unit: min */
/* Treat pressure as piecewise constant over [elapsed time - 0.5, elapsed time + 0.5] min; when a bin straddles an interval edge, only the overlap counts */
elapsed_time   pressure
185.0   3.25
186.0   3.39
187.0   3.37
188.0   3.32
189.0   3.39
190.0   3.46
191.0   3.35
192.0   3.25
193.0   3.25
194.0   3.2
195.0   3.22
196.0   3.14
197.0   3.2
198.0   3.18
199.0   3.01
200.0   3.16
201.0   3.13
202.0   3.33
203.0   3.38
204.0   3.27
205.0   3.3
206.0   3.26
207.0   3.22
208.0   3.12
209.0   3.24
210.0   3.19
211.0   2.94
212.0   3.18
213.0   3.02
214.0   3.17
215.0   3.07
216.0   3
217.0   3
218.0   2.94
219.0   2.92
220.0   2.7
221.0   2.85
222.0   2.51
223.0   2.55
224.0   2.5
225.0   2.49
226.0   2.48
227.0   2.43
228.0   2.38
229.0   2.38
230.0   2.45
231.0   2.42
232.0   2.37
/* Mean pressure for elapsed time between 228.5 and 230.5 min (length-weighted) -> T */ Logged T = 2.42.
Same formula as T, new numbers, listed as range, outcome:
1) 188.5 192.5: 3.36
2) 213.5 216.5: 3.08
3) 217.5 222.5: 2.78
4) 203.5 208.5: 3.23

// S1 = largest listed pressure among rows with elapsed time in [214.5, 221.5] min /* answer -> 3.07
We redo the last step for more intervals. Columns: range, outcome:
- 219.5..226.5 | 2.85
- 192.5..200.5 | 3.25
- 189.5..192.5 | 3.46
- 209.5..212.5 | 3.19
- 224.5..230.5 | 2.49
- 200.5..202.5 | 3.33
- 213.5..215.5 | 3.17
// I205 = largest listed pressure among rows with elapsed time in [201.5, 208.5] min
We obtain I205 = 3.38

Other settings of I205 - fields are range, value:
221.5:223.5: 2.55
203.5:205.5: 3.3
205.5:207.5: 3.26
